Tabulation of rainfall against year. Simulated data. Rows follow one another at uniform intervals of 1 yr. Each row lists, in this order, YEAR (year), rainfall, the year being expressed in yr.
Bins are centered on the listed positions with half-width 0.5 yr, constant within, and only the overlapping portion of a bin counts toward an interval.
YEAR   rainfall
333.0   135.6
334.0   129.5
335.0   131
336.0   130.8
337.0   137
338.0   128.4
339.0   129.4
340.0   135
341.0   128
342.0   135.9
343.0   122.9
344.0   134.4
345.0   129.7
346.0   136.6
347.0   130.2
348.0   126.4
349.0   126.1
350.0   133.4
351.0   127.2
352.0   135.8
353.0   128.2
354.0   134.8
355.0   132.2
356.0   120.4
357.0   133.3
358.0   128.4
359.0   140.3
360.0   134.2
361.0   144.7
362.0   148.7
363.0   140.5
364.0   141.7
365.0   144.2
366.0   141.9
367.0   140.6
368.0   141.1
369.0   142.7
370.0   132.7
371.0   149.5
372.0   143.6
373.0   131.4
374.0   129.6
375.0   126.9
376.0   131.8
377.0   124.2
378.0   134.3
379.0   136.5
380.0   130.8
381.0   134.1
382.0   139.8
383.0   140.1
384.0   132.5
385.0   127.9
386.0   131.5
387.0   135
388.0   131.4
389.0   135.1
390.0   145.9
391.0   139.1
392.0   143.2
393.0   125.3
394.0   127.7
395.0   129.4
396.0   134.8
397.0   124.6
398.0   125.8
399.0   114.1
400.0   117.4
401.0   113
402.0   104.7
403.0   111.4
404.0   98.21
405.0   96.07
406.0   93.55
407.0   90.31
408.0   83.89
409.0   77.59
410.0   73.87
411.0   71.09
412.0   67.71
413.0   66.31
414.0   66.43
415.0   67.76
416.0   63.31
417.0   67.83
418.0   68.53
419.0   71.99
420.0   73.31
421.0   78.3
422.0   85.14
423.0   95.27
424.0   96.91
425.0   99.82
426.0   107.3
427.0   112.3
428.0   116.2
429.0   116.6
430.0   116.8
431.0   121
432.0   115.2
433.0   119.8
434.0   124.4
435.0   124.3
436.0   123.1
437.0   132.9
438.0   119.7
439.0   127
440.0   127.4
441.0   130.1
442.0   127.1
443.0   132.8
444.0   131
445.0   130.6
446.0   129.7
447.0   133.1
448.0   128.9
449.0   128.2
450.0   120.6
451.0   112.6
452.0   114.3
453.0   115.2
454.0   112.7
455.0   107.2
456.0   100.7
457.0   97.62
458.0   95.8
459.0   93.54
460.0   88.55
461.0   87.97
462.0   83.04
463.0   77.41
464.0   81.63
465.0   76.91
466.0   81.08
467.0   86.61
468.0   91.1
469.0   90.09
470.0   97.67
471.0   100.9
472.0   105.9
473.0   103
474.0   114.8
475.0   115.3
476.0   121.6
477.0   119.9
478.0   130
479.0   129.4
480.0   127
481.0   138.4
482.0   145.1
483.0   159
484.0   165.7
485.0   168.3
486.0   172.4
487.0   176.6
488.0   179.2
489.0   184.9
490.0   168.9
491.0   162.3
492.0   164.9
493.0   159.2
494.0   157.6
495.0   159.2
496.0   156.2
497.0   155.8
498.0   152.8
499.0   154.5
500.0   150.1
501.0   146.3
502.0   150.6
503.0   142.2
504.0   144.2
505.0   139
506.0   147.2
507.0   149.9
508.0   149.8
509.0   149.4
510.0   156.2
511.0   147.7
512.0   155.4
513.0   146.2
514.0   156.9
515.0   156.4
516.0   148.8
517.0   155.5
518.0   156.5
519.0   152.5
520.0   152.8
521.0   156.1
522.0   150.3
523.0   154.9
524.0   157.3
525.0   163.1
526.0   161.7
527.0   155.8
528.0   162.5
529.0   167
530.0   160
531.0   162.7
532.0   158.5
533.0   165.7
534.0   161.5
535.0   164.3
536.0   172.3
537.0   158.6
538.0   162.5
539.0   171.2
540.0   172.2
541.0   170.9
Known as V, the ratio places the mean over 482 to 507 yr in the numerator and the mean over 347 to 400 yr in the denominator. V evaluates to 1.18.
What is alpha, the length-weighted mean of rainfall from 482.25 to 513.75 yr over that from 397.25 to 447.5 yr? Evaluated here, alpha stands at 1.52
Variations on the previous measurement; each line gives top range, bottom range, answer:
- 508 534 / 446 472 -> 1.55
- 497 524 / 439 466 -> 1.37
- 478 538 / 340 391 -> 1.16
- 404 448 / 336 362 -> 0.77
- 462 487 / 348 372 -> 0.86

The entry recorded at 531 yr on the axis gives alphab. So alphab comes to 162.7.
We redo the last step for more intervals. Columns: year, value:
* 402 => 104.7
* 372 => 143.6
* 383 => 140.1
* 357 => 133.3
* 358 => 128.4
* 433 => 119.8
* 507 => 149.9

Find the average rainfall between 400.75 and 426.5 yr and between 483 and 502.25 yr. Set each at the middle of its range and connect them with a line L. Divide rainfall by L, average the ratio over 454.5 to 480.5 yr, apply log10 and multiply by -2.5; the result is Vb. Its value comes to 0.35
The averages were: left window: 83.9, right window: 162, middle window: 100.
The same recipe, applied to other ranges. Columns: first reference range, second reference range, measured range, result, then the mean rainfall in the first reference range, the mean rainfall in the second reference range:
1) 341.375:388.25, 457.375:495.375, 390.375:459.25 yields 0.201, 134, 125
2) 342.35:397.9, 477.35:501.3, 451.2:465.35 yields 0.493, 134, 157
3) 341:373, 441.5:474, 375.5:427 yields 0.145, 135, 105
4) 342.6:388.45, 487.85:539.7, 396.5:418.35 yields 0.492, 134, 157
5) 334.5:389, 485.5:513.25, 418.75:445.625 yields 0.270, 134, 156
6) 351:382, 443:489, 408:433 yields 0.389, 136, 118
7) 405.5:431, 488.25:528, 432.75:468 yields -0.023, 85.8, 155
